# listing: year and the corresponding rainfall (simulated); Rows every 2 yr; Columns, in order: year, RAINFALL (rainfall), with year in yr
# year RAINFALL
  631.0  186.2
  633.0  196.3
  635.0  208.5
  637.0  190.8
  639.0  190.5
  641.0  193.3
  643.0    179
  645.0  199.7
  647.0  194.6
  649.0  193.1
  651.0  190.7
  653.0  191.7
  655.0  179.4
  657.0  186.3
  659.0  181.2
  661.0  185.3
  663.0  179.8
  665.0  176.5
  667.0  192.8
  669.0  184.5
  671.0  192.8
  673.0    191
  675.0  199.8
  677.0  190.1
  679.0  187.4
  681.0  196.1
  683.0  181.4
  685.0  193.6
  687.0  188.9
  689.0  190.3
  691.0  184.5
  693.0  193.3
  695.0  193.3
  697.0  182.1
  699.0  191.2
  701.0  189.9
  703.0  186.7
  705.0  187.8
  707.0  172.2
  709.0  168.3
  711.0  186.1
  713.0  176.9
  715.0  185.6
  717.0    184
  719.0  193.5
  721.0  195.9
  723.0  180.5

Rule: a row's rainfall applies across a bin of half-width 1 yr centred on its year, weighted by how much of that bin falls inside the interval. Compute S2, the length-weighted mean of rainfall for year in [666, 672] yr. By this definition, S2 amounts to 190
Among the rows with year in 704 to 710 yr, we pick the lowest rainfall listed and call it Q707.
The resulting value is 168.3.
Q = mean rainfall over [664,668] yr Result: 185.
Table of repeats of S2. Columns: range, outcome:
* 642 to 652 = 191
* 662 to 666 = 178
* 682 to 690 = 189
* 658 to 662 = 183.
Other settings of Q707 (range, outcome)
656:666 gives 176.5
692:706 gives 182.1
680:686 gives 181.4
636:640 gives 190.5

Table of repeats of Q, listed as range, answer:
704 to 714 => 178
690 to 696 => 190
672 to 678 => 194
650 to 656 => 187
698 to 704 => 189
